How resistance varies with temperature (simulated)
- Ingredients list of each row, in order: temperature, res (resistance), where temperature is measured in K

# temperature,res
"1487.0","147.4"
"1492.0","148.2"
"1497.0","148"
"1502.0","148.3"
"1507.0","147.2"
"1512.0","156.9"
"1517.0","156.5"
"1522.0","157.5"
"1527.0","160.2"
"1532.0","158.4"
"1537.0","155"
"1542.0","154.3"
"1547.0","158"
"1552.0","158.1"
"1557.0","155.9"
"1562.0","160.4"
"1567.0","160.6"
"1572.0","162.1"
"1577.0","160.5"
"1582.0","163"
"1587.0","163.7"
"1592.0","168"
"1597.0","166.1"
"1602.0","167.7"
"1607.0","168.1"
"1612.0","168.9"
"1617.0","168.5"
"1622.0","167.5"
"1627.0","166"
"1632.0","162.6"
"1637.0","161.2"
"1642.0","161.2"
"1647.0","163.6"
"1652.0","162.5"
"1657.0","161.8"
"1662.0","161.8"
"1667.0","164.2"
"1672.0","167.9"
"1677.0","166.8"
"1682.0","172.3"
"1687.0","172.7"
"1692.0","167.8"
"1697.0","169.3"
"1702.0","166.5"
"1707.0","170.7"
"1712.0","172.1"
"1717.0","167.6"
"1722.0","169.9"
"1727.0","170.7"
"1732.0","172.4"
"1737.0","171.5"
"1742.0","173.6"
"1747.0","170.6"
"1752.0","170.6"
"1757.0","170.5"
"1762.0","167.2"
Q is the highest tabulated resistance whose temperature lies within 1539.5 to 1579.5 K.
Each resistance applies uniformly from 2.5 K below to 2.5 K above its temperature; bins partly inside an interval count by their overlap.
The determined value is 162.1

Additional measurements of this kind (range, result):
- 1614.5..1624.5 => 168.5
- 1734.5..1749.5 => 173.6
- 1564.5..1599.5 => 168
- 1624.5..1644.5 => 166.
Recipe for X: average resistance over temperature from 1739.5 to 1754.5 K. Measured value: 172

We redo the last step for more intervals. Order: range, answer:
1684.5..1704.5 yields 169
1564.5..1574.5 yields 161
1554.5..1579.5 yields 160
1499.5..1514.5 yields 151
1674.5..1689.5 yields 171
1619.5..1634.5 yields 165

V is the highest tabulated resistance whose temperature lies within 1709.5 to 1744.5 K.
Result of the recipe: 173.6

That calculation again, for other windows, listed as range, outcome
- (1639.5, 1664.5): 163.6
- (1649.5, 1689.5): 172.7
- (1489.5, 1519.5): 156.9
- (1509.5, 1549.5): 160.2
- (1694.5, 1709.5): 170.7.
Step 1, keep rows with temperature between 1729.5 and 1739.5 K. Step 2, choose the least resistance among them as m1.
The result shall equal 171.5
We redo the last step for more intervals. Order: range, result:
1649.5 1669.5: 161.8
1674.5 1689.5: 166.8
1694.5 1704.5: 166.5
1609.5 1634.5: 162.6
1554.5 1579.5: 155.9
